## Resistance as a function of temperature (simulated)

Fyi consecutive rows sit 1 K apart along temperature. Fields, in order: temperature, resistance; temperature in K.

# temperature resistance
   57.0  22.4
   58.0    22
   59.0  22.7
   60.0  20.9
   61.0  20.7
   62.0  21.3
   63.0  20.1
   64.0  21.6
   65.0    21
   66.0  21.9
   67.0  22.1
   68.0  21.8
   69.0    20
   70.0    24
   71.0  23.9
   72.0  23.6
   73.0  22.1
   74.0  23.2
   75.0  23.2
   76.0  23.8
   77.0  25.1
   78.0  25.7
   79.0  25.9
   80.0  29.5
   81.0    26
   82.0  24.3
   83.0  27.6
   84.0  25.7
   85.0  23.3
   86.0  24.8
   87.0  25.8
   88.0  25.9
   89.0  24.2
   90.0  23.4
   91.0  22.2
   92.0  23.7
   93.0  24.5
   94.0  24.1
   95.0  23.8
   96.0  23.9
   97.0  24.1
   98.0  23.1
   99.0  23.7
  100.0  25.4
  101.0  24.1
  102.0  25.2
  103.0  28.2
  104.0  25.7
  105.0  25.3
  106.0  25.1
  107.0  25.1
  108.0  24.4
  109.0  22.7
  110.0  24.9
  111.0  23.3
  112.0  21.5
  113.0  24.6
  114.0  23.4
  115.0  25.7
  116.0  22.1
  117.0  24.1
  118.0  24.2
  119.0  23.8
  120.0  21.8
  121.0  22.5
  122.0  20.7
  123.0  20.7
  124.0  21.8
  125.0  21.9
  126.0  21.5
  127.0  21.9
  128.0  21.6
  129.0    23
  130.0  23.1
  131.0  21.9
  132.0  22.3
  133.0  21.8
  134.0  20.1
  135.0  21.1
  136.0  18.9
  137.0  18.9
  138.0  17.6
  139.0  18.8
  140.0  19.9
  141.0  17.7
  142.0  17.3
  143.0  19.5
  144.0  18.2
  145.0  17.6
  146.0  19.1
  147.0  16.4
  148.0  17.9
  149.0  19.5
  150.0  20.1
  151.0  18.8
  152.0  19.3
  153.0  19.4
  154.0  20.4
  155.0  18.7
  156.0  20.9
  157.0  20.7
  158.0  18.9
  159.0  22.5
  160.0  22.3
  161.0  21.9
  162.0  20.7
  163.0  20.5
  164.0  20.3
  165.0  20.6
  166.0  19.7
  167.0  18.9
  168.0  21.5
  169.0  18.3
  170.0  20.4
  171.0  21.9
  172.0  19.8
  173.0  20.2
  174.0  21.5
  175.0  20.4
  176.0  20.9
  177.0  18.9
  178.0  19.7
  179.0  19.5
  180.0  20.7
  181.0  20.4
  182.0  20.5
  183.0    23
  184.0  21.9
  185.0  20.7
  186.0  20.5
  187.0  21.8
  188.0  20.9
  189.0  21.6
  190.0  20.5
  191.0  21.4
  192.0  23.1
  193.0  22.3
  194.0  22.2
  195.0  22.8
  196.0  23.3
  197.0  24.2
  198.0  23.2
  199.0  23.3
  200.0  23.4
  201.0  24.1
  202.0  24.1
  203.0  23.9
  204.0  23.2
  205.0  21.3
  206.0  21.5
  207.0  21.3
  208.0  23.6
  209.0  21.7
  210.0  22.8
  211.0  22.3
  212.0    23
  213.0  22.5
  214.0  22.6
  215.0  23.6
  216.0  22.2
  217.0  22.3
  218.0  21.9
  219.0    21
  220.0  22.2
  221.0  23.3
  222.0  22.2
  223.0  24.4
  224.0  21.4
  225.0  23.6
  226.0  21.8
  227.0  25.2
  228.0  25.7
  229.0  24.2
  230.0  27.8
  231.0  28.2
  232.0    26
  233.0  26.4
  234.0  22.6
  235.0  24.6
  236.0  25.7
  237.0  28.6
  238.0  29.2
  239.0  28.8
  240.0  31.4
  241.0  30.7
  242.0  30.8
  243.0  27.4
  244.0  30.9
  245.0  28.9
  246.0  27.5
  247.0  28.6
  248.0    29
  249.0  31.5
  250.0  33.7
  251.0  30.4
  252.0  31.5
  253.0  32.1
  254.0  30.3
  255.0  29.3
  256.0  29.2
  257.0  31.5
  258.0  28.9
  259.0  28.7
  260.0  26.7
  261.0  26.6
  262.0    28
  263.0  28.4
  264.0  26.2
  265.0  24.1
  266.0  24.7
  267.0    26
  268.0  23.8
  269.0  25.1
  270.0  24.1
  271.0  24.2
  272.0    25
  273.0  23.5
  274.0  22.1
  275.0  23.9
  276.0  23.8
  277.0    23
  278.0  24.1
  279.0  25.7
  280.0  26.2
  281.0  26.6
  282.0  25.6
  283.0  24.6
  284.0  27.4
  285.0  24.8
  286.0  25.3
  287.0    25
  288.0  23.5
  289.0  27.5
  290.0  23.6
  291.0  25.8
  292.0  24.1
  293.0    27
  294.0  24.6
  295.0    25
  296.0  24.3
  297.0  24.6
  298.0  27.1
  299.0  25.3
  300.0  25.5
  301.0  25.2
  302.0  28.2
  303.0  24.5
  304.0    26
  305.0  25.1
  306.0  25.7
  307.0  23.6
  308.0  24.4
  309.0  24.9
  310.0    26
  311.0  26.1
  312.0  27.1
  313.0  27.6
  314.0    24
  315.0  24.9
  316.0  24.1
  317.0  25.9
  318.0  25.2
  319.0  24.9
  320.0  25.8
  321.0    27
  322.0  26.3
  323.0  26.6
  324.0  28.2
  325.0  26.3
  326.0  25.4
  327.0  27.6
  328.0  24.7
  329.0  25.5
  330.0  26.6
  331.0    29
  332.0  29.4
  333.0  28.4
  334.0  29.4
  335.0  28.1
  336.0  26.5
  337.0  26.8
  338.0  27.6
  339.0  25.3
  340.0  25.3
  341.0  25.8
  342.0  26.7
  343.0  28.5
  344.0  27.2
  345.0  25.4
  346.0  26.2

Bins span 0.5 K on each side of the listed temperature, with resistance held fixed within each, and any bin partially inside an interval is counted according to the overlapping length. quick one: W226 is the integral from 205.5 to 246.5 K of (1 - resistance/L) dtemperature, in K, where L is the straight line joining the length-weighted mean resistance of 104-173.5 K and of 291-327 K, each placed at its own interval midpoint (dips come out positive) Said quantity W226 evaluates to -2.6 K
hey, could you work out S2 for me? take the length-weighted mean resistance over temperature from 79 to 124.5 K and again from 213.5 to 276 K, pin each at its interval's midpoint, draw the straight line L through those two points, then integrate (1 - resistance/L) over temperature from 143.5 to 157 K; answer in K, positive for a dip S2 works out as 3.2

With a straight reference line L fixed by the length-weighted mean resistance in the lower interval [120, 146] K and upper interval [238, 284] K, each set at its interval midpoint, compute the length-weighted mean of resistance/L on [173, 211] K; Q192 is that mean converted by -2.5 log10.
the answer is 0.08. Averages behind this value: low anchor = 20.4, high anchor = 27.4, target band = 21.9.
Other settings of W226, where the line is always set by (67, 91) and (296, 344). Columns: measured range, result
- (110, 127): 1.3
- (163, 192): 5.2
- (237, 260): -3.8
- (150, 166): 3.0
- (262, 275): 0.5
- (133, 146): 3.1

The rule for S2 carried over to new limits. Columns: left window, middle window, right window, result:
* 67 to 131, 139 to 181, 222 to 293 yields 8.67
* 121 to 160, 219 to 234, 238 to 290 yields 0.45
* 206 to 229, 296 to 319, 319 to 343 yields 0.49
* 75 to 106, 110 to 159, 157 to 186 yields 3.92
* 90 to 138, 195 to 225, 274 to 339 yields 2.04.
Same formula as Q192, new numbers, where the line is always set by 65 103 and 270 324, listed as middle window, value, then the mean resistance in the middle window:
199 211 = 0.09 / 22.8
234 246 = -0.14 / 28.5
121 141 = 0.17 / 20.9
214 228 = 0.09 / 22.8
